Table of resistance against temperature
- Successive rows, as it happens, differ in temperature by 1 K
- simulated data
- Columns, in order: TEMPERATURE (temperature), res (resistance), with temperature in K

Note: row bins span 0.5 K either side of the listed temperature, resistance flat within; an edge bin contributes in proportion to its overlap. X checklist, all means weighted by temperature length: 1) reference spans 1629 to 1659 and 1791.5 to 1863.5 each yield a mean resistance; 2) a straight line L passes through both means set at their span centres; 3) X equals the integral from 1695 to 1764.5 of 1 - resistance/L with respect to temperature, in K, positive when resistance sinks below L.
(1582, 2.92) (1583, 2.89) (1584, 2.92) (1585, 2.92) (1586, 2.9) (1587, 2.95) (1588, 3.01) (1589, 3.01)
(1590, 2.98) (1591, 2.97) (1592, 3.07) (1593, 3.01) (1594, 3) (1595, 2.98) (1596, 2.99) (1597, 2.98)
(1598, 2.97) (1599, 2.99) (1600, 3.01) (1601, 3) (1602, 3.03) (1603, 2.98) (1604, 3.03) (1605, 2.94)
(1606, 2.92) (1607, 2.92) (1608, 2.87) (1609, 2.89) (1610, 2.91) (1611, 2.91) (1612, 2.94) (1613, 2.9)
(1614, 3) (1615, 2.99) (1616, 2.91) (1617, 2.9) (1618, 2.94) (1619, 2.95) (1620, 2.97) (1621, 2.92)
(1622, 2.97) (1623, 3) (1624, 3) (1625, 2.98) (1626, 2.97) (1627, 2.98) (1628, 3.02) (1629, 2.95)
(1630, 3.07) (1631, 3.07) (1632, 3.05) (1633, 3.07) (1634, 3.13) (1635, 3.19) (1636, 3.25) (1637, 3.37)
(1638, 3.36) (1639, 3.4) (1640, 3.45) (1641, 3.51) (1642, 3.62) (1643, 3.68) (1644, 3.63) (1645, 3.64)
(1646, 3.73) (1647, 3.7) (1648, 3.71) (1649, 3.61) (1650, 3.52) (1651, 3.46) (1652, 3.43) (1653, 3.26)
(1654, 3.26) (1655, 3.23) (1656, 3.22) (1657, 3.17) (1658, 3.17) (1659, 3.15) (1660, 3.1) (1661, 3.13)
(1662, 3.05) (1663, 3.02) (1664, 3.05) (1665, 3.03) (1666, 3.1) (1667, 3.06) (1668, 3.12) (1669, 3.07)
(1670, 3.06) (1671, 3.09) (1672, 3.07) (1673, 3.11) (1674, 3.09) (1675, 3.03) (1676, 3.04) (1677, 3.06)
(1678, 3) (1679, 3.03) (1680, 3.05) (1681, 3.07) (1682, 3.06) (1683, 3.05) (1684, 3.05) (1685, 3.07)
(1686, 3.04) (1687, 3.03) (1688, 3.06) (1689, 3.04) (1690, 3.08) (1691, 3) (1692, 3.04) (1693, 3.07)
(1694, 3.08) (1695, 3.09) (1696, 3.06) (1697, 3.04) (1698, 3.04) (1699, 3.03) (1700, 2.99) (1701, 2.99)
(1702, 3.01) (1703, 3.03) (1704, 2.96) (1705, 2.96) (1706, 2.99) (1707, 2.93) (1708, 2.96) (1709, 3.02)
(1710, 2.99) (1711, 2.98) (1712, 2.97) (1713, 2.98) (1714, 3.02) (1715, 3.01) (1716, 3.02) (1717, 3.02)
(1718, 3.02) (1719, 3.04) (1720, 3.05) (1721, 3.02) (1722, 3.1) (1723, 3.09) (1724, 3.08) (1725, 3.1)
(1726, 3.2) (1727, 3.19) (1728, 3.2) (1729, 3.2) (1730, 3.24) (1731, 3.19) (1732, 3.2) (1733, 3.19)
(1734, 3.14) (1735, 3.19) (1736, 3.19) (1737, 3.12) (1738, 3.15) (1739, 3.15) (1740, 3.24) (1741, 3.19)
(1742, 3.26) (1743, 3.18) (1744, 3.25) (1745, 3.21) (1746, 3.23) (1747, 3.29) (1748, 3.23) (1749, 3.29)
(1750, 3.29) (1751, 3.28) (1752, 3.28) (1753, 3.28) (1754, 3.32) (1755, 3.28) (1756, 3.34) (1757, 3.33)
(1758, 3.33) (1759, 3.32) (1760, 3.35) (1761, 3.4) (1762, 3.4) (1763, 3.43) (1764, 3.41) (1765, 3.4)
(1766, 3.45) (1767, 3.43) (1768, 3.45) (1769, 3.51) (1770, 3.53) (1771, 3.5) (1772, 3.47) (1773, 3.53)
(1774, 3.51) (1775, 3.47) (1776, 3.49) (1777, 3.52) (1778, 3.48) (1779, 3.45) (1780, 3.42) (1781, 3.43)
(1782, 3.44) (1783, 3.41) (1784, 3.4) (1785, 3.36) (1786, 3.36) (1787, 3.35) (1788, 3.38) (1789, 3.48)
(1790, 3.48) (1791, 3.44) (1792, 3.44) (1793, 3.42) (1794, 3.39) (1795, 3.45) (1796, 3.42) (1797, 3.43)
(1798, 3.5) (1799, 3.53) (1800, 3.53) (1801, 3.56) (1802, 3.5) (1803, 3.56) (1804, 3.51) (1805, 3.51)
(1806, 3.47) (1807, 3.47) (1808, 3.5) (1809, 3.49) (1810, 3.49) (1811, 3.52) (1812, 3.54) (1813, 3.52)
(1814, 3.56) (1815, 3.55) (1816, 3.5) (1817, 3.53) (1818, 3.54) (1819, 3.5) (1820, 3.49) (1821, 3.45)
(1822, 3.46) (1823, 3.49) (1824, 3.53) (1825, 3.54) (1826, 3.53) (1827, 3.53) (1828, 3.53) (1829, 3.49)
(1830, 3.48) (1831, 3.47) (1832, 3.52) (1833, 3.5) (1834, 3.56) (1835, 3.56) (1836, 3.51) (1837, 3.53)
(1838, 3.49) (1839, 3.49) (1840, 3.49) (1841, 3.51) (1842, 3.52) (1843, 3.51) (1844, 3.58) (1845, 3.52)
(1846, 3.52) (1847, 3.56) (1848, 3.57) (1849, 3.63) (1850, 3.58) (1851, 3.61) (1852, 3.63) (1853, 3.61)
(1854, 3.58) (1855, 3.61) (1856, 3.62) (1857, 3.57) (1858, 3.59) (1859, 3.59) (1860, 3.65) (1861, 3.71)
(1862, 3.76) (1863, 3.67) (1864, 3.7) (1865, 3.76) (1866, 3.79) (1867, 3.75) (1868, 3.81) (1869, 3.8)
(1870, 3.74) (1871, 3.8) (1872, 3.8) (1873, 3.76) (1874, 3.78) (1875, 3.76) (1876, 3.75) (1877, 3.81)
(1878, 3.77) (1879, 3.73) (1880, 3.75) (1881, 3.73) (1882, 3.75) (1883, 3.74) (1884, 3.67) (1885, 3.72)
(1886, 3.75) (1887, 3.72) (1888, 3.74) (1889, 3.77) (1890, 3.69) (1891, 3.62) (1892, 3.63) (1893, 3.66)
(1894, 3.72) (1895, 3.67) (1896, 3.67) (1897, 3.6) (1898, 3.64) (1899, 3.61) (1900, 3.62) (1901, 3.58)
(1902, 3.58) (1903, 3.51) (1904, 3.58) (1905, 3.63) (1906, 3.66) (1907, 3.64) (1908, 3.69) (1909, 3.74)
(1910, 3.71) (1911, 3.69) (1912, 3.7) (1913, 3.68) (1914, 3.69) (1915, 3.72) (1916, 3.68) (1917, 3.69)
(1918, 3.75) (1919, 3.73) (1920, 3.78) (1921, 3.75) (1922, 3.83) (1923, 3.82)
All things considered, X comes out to 5.9 K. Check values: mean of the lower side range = 3.37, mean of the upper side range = 3.53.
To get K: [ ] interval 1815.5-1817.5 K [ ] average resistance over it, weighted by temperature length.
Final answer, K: 3.51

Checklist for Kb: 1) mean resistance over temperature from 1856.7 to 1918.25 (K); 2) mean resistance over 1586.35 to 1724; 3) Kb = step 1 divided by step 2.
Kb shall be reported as 1.2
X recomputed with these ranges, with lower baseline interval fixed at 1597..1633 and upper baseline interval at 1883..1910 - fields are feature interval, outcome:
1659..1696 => 0.7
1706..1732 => 1.3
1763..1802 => -0.8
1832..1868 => -0.5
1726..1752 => 0.5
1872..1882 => -0.4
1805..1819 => -0.2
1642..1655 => -2.1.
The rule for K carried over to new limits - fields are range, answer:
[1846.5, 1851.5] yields 3.59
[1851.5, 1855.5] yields 3.61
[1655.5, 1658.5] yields 3.19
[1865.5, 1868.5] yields 3.78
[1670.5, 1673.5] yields 3.09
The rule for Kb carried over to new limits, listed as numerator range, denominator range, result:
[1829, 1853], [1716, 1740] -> 1.13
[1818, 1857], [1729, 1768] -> 1.08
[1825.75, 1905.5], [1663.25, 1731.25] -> 1.19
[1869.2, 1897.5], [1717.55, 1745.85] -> 1.18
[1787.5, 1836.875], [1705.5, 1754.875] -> 1.11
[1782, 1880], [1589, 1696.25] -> 1.14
